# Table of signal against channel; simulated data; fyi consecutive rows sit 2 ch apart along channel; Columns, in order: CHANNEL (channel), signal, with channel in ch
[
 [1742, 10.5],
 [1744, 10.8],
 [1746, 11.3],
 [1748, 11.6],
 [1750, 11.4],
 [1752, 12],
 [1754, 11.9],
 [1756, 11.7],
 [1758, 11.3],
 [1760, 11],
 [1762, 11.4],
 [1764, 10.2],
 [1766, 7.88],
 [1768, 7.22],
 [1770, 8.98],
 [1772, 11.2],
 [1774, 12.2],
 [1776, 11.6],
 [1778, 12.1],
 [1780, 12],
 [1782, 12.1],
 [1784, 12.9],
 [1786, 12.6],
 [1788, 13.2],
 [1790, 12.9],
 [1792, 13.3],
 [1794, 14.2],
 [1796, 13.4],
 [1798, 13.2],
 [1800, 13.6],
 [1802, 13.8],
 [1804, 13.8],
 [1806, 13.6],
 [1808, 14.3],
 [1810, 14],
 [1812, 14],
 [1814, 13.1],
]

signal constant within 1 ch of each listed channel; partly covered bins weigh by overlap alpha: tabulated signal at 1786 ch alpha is 12.6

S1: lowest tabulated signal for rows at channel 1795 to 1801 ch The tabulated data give 13.2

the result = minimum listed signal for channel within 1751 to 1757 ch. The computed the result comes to 11.7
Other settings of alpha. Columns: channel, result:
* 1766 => 7.88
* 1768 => 7.22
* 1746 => 11.3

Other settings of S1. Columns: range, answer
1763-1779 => 7.22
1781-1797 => 12.1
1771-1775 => 11.2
